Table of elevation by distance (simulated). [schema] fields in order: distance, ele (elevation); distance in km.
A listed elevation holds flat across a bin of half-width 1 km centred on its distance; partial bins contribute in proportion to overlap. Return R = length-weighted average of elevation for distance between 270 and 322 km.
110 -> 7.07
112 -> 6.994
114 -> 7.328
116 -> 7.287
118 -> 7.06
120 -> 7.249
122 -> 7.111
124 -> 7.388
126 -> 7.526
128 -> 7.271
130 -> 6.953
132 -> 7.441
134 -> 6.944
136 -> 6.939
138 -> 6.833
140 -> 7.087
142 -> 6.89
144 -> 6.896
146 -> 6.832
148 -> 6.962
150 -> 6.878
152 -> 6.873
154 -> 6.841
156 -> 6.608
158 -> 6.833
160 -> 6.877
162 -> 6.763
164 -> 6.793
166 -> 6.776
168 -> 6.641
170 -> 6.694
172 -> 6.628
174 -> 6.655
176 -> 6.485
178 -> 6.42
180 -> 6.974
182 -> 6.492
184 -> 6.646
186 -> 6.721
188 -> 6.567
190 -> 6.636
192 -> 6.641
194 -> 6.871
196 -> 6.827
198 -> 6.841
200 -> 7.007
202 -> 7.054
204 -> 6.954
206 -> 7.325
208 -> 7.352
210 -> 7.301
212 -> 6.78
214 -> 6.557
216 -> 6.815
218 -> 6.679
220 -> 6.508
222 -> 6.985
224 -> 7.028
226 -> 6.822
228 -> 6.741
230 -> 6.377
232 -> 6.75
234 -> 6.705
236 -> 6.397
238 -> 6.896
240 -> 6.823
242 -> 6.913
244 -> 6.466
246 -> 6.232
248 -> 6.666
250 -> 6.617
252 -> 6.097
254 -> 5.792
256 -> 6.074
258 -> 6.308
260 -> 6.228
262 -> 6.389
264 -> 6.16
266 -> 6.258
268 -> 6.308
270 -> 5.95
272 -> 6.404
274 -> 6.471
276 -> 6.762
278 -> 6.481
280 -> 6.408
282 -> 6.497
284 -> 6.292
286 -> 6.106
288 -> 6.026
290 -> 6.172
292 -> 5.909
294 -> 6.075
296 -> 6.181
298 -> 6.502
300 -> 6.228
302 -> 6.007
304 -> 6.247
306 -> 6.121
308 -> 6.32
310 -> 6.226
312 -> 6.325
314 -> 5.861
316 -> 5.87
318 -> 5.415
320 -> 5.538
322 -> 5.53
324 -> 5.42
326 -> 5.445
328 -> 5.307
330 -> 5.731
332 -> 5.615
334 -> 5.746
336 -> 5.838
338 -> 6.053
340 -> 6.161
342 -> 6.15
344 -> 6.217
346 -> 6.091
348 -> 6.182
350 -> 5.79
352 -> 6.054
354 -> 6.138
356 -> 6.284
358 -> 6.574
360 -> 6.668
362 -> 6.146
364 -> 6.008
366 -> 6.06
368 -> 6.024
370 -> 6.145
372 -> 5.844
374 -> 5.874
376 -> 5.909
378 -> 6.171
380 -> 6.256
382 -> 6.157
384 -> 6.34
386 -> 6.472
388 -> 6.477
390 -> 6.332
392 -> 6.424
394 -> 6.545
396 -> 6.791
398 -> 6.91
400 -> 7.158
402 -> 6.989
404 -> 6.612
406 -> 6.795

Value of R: 6.16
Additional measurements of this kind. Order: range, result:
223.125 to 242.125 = 6.74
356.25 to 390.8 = 6.2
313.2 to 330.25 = 5.56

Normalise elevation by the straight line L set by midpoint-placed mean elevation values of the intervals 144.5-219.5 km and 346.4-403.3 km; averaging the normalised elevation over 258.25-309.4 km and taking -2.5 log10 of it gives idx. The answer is 0.05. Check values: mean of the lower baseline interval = 6.8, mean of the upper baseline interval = 6.31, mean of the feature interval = 6.26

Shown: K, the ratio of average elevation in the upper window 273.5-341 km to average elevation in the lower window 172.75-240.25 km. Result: 0.89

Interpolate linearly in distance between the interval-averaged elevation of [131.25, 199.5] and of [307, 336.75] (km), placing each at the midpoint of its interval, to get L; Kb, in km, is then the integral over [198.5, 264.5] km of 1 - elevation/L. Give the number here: -3.28 km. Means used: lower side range 6.79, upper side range 5.75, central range 6.67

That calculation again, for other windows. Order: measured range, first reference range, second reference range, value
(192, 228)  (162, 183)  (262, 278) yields -2.0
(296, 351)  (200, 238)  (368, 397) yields 4.6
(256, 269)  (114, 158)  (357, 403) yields 0.8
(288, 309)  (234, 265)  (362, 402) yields 0.7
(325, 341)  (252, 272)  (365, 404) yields 1.4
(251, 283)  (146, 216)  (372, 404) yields 1.8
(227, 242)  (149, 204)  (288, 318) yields -0.5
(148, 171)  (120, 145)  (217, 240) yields 0.7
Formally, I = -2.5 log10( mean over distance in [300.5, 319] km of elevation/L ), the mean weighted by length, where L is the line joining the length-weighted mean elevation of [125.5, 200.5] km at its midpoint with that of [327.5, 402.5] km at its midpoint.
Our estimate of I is 0.06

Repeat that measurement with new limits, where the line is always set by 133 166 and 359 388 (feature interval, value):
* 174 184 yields 0.03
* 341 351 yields 0.03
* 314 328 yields 0.14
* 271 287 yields 0.00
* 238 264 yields 0.03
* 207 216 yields -0.05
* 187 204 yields -0.02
